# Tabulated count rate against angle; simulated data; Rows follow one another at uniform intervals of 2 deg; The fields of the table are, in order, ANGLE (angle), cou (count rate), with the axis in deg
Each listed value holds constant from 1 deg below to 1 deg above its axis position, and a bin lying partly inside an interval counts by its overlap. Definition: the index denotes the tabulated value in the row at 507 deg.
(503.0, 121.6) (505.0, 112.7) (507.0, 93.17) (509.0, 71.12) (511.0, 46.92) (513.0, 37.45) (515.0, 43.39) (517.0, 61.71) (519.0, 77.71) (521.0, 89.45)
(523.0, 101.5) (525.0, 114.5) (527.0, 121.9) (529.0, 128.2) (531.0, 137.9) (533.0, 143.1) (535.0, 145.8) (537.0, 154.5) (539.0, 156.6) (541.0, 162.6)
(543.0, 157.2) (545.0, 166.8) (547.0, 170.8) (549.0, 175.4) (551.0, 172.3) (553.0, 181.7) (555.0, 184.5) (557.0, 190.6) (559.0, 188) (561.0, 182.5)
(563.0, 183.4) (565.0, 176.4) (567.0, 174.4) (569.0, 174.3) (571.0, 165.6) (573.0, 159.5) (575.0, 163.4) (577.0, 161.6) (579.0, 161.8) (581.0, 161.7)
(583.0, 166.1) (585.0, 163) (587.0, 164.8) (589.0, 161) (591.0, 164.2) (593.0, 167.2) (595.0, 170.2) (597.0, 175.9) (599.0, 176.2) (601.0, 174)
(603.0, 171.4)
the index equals 93.17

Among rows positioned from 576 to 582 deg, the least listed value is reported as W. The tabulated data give 161.6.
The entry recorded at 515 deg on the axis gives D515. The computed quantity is 43.39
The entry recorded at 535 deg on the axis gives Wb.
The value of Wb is 145.8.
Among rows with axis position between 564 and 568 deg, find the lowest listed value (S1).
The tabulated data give 174.4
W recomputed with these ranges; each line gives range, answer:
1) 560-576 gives 159.5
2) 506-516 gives 37.45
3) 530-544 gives 137.9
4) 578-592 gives 161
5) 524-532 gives 114.5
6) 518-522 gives 77.71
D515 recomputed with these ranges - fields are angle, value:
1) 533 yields 143.1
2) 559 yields 188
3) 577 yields 161.6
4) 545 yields 166.8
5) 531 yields 137.9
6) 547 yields 170.8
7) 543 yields 157.2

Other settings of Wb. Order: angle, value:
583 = 166.1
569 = 174.3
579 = 161.8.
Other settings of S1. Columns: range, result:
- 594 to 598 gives 170.2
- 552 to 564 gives 181.7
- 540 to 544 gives 157.2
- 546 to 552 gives 170.8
